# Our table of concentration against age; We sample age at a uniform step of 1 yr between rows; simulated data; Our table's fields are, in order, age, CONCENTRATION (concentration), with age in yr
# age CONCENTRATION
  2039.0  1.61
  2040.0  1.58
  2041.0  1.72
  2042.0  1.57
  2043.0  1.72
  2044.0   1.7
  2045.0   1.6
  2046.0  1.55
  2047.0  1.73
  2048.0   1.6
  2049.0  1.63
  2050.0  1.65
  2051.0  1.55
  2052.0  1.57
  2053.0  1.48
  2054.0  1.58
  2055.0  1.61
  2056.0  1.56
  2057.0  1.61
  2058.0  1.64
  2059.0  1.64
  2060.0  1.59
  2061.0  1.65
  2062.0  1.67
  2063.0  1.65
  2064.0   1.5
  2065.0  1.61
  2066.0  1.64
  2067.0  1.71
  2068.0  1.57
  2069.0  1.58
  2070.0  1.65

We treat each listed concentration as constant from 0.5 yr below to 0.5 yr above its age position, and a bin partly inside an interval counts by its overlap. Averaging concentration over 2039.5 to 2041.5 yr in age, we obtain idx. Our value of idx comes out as 1.65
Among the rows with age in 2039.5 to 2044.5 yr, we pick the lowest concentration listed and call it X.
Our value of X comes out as 1.57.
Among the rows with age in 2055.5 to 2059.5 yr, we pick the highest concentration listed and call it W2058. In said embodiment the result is 1.64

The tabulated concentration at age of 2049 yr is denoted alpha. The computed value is 1.63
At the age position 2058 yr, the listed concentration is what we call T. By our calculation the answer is 1.64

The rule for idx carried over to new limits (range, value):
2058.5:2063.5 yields 1.64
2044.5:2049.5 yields 1.62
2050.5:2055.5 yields 1.56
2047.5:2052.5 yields 1.6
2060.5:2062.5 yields 1.66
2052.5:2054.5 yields 1.53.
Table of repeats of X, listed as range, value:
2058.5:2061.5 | 1.59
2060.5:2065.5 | 1.5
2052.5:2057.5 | 1.48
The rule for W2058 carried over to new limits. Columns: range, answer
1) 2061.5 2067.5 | 1.71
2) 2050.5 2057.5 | 1.61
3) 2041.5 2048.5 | 1.73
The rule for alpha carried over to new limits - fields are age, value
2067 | 1.71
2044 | 1.7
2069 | 1.58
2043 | 1.72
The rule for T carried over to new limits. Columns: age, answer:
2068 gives 1.57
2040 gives 1.58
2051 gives 1.55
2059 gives 1.64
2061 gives 1.65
